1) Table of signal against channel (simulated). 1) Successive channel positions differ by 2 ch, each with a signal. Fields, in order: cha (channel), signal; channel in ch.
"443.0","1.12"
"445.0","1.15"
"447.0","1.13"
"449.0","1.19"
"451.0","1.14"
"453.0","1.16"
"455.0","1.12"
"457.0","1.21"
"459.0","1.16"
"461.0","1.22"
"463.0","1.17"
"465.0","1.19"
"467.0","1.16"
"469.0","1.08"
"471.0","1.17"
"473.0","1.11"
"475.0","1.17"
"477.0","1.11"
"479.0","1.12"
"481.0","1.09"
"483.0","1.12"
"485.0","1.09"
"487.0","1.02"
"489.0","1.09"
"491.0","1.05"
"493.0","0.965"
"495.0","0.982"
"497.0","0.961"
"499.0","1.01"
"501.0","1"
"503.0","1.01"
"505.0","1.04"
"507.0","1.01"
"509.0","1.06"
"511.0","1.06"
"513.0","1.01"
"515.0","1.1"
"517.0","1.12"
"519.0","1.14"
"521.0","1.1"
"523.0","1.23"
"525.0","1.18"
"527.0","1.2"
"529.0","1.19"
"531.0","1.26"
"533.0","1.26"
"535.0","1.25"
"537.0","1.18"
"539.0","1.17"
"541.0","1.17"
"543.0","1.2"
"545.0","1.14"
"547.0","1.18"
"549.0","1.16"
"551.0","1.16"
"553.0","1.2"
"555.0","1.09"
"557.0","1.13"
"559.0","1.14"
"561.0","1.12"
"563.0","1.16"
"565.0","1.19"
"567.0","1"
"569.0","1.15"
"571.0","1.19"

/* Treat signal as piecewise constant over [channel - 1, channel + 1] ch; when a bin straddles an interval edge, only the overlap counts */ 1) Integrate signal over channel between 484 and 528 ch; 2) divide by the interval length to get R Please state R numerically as 1.06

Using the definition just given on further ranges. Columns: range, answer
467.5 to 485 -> 1.12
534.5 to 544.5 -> 1.19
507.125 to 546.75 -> 1.16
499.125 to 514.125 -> 1.03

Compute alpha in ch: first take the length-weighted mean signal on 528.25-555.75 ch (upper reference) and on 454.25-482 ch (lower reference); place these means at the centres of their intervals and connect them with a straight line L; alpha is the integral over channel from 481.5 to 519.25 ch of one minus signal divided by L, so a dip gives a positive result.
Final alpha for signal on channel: 4.0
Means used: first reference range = 1.15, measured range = 1.04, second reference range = 1.19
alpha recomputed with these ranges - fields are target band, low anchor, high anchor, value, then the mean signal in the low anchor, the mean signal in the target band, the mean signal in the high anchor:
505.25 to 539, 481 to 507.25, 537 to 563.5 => -1.6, 1.03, 1.15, 1.16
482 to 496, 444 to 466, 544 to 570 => 1.4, 1.17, 1.05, 1.14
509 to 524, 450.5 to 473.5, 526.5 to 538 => 1.3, 1.16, 1.11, 1.22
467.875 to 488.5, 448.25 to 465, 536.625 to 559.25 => 1.1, 1.17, 1.11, 1.16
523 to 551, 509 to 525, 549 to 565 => -1.7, 1.11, 1.2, 1.15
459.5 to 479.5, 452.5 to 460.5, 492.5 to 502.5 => -0.8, 1.17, 1.15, 0.986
